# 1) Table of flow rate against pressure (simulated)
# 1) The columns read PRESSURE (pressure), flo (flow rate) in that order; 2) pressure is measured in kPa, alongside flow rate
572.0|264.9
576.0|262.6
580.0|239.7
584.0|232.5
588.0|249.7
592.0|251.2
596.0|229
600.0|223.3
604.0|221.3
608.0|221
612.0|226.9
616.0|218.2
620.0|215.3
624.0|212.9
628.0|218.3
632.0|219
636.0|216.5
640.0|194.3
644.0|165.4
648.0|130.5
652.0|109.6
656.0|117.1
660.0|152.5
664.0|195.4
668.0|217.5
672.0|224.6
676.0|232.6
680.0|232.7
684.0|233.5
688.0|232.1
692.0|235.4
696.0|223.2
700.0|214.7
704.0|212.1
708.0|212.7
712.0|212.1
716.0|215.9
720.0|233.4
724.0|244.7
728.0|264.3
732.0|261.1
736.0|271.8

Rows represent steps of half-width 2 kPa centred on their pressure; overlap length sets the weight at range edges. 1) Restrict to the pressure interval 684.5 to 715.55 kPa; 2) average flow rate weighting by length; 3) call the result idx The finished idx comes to 221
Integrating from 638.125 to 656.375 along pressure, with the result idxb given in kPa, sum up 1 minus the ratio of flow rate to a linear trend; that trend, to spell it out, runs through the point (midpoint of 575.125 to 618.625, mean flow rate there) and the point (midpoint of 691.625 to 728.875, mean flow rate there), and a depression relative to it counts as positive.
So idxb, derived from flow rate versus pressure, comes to 6.7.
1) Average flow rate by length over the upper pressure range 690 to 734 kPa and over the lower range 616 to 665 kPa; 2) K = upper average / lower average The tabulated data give 1.28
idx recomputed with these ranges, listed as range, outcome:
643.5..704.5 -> 196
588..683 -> 203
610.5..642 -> 215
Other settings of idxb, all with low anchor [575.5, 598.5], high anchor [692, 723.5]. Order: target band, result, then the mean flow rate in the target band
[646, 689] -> 7.4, 188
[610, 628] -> 1.4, 218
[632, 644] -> 1.7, 201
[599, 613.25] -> 1.0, 223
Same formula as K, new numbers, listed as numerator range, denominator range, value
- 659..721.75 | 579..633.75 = 0.96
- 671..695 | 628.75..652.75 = 1.30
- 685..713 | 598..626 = 1.01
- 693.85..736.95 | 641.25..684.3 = 1.28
